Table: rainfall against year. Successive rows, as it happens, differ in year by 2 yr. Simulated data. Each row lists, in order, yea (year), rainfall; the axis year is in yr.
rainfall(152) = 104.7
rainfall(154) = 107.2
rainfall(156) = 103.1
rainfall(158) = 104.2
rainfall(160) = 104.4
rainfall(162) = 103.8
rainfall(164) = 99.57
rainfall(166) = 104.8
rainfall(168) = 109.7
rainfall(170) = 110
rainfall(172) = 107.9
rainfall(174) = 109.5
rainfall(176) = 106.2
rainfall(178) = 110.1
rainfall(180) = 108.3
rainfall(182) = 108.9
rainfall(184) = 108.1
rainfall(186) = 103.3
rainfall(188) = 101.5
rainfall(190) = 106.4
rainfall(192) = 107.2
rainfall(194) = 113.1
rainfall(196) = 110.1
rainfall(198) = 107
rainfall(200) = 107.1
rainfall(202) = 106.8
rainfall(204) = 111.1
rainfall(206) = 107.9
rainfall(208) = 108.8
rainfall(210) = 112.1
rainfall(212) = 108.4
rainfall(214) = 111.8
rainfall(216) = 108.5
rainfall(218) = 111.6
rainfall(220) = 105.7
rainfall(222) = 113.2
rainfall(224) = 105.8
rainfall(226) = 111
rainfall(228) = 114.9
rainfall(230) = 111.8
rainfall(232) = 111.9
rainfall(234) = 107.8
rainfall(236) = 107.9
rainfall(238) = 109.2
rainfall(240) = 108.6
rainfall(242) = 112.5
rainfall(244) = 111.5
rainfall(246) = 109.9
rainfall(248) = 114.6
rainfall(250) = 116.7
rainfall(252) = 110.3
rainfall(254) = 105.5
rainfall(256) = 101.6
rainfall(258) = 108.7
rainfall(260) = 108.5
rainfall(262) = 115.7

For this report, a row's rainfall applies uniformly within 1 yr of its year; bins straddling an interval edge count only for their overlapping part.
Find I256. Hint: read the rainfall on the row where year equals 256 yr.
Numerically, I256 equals 101.6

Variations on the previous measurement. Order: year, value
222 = 113.2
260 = 108.5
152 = 104.7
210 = 112.1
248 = 114.6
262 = 115.7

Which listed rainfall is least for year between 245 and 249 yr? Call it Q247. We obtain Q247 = 109.9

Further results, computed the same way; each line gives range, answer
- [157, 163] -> 103.8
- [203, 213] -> 107.9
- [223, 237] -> 105.8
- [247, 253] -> 110.3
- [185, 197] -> 101.5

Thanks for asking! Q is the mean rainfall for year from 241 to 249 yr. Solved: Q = 112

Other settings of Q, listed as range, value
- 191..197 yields 110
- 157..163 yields 104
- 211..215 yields 110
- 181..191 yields 106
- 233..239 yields 108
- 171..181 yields 108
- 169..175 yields 109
